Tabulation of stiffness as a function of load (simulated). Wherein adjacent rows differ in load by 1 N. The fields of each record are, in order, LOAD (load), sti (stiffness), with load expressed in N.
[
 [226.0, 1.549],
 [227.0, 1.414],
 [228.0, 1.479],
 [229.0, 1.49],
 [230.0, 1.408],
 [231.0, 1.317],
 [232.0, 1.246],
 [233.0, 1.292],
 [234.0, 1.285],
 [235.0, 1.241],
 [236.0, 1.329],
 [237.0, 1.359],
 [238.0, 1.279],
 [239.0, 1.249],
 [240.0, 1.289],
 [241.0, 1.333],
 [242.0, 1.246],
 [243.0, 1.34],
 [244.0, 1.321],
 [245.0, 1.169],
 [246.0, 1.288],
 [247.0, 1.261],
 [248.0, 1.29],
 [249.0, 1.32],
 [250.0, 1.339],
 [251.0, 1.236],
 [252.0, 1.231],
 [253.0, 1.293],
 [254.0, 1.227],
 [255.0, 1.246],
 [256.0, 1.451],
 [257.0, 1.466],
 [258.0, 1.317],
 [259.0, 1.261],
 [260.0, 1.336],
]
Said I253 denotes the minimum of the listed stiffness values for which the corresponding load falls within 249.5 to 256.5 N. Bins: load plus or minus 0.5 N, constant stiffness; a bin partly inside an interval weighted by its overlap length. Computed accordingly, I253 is 1.227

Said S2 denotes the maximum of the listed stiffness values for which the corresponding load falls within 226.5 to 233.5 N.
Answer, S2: 1.49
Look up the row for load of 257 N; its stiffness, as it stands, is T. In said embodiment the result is 1.466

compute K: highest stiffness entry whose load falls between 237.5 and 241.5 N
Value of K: 1.333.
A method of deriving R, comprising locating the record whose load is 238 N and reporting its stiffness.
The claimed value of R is 1.279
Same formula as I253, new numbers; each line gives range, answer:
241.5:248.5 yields 1.169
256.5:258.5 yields 1.317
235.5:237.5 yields 1.329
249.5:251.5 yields 1.236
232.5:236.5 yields 1.241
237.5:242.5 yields 1.246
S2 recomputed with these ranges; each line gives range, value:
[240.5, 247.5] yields 1.34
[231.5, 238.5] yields 1.359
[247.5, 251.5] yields 1.339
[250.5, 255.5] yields 1.293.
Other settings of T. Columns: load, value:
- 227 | 1.414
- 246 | 1.288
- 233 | 1.292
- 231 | 1.317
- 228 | 1.479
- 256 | 1.451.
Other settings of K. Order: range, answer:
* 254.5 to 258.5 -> 1.466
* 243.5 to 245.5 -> 1.321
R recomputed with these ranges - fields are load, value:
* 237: 1.359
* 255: 1.246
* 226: 1.549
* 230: 1.408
